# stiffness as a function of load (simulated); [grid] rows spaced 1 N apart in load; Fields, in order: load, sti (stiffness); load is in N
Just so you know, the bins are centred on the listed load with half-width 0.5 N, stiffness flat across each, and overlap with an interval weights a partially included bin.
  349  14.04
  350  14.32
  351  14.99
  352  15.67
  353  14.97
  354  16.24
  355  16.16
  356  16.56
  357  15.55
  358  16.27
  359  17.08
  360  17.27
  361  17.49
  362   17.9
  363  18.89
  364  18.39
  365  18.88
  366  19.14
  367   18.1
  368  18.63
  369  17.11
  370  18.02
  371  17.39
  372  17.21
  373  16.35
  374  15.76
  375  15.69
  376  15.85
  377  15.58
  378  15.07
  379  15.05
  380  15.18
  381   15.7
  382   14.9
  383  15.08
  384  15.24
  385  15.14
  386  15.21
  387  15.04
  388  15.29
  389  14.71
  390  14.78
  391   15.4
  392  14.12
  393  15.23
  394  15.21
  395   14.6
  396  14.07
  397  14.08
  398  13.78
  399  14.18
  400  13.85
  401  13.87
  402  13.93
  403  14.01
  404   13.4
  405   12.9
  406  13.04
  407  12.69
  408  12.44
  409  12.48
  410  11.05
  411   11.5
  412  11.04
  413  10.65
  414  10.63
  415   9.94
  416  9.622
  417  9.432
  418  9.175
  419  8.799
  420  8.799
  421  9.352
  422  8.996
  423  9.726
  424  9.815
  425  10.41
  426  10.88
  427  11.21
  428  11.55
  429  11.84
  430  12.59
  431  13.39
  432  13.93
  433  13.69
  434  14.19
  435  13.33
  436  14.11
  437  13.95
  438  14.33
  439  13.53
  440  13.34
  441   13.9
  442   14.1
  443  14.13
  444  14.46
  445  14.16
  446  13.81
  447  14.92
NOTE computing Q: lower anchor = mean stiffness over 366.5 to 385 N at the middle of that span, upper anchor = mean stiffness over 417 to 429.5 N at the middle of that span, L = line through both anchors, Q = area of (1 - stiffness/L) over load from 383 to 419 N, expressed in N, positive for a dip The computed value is -0.5 N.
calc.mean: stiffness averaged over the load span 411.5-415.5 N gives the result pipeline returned 10.6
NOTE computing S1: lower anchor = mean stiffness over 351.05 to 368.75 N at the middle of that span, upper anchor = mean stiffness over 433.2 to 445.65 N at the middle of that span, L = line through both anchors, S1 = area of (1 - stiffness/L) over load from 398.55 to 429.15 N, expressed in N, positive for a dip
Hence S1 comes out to 7.5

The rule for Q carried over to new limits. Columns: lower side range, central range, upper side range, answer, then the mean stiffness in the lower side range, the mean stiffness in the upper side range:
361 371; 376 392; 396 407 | 0.8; 18.2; 13.7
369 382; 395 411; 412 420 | -2.0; 16.1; 9.77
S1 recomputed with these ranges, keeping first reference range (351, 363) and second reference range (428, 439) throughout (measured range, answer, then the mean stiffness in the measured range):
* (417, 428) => 3.2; 9.79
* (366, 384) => -0.6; 16.3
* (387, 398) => 0.3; 14.7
